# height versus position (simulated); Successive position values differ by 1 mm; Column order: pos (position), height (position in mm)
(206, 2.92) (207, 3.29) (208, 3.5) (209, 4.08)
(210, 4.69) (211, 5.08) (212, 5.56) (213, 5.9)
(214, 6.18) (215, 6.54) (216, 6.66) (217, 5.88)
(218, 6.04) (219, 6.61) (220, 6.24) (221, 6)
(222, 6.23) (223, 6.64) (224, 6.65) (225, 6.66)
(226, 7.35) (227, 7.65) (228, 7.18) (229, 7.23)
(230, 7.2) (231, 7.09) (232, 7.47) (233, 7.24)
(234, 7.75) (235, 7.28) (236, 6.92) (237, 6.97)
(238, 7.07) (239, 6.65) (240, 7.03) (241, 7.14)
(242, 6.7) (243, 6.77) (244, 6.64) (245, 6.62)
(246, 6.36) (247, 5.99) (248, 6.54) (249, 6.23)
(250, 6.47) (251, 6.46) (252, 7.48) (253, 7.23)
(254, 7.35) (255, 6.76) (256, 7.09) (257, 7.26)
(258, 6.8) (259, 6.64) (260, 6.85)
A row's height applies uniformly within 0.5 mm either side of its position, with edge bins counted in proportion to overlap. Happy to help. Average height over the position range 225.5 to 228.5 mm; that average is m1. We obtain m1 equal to 7.39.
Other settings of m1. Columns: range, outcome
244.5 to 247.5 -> 6.32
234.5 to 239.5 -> 6.98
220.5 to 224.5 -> 6.38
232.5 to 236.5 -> 7.3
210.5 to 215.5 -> 5.85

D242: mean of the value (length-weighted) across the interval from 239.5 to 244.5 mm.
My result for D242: 6.86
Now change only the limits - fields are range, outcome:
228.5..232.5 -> 7.25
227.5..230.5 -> 7.2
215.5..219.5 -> 6.3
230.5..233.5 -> 7.27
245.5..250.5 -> 6.32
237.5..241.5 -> 6.97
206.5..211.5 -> 4.13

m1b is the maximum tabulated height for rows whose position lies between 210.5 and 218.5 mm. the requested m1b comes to 6.66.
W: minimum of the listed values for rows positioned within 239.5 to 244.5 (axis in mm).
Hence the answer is 6.64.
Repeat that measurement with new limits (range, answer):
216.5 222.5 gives 5.88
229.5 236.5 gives 6.92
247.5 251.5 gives 6.23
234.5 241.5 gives 6.65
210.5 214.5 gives 5.08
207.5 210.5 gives 3.5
